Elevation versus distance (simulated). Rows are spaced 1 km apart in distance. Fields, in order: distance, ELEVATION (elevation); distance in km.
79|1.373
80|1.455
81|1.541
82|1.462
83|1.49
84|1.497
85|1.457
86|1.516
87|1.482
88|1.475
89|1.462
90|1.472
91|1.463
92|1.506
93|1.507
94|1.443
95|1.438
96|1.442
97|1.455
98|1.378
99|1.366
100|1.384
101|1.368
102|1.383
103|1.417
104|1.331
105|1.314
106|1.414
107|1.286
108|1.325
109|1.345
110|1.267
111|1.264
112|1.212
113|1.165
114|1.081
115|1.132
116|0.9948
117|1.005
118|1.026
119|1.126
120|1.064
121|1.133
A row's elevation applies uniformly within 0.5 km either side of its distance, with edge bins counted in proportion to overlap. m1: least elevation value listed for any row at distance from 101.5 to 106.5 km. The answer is 1.314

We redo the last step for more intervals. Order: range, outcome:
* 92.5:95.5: 1.438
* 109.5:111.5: 1.264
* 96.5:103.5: 1.366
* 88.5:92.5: 1.462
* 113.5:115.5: 1.081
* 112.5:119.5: 0.9948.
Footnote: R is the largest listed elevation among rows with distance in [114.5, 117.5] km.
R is 1.132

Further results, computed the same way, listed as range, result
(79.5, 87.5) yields 1.541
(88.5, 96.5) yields 1.507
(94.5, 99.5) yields 1.455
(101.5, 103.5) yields 1.417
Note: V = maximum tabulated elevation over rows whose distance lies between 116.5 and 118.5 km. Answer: 1.026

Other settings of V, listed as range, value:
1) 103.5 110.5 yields 1.414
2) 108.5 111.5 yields 1.345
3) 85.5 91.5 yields 1.516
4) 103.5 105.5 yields 1.331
